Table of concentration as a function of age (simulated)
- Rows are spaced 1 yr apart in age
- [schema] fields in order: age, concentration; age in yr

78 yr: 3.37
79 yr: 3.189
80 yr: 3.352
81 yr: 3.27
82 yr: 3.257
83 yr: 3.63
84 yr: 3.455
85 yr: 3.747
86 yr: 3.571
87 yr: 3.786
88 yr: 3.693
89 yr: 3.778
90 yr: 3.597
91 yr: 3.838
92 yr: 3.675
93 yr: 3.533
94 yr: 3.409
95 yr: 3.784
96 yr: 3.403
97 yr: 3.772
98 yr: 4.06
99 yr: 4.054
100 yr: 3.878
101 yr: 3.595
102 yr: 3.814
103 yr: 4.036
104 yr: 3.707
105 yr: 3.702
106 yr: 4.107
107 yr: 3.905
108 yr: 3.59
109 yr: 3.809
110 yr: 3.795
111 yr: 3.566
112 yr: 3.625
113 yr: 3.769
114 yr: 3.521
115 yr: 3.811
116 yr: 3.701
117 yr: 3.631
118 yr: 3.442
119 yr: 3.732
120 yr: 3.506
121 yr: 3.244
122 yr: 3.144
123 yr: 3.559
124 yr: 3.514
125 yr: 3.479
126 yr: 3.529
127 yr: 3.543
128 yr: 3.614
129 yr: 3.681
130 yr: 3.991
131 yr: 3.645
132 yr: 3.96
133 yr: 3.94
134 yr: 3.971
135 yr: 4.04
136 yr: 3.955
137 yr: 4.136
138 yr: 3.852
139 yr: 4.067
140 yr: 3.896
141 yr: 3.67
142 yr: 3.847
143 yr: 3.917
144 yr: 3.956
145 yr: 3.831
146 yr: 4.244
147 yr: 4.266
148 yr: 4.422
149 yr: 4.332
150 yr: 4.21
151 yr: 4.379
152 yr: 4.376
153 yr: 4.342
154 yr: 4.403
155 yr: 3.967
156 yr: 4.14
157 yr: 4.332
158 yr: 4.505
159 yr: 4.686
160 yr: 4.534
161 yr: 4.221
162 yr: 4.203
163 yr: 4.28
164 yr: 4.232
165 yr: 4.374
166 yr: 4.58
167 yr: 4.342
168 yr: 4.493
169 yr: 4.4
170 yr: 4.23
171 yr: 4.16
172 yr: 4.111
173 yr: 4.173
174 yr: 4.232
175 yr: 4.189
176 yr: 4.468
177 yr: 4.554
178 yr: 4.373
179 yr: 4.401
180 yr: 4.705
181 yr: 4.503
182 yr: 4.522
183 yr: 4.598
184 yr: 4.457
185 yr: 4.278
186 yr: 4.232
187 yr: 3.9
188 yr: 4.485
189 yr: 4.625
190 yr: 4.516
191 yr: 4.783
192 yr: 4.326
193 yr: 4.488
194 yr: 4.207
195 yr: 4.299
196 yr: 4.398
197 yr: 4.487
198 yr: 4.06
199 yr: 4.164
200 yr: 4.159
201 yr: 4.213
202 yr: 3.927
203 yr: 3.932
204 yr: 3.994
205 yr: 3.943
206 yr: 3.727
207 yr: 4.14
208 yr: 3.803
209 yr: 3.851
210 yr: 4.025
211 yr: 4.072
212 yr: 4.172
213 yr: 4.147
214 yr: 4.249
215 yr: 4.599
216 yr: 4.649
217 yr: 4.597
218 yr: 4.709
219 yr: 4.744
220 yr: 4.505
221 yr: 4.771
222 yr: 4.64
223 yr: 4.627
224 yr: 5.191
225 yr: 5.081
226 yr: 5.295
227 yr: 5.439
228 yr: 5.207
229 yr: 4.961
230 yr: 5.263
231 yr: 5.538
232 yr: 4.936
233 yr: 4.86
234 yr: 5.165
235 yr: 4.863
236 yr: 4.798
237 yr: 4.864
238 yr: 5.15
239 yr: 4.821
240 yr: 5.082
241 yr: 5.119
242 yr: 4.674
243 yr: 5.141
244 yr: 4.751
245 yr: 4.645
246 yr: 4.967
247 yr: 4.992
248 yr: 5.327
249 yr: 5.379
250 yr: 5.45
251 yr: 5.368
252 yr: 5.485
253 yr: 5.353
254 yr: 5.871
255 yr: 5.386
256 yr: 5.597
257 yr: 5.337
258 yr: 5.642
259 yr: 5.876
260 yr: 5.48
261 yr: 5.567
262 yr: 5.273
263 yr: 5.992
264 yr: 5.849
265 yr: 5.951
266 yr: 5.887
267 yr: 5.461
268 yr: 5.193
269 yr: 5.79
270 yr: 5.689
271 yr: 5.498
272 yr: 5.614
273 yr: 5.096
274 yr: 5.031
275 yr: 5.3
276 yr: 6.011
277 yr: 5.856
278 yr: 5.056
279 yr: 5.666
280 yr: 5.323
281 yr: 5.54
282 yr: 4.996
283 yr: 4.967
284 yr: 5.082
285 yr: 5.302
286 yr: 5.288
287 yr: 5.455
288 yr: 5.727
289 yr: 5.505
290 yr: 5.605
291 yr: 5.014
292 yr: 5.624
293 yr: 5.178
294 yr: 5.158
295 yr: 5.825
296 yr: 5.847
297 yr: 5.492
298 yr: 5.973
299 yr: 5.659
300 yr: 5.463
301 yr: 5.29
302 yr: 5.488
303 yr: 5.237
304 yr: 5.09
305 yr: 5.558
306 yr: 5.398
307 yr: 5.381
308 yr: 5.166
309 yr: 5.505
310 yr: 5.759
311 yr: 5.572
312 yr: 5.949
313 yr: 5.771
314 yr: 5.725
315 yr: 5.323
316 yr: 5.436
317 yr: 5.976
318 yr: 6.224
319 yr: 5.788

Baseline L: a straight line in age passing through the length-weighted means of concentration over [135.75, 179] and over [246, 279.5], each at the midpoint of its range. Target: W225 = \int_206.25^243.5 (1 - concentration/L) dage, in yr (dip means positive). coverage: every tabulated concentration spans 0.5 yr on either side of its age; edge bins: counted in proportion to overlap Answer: 2.3 yr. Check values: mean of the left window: 4.23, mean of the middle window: 4.74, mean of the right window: 5.52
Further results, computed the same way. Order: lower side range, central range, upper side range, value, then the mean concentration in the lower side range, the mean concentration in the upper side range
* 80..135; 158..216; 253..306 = 2.7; 3.67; 5.49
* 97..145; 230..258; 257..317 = -0.6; 3.76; 5.5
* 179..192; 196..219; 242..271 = 2.8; 4.46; 5.44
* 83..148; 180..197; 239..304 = 0.4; 3.75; 5.41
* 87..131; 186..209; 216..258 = 2.2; 3.68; 5.07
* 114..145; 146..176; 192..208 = -3.1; 3.73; 4.14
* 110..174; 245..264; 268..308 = -1.3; 3.99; 5.43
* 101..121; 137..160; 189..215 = -1.6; 3.71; 4.18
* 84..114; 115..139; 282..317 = 1.7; 3.74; 5.47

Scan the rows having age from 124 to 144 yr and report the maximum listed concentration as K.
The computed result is 4.136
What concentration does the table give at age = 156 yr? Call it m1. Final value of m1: 4.14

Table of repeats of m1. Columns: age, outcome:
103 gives 4.036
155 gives 3.967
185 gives 4.278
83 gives 3.63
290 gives 5.605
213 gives 4.147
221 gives 4.771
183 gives 4.598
